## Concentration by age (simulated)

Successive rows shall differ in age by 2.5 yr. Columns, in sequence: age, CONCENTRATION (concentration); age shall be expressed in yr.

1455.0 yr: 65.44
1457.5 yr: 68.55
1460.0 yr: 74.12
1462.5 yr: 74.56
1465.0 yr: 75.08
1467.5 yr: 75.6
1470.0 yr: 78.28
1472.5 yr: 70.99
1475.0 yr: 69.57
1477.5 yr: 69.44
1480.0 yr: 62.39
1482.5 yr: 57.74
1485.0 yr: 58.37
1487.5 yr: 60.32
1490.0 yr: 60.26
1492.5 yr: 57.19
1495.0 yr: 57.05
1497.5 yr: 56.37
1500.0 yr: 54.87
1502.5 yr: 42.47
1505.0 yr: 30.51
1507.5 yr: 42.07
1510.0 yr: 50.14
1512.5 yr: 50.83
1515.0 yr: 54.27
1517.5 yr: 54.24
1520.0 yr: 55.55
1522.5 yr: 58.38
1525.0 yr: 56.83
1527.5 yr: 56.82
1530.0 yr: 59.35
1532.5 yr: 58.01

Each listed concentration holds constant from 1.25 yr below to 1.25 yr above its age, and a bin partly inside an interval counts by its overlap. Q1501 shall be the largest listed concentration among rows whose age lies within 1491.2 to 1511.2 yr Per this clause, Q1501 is 57.19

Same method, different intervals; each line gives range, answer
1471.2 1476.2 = 70.99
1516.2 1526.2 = 58.38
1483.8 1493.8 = 60.32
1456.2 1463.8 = 74.56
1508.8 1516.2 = 54.27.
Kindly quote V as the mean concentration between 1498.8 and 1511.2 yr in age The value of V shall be 43.9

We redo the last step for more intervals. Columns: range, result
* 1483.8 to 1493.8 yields 59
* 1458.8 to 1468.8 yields 74.9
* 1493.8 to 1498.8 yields 56.7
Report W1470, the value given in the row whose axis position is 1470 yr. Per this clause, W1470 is 78.28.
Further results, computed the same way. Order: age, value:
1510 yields 50.14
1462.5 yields 74.56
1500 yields 54.87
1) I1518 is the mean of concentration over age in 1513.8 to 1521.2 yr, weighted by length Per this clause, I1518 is 54.7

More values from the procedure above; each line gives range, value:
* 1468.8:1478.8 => 72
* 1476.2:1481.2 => 66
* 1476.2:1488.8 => 61.7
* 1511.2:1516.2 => 52.5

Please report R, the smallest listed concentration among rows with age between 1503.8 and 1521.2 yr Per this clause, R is 30.51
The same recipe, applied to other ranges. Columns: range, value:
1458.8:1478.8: 69.44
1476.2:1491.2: 57.74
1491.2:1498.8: 56.37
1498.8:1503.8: 42.47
